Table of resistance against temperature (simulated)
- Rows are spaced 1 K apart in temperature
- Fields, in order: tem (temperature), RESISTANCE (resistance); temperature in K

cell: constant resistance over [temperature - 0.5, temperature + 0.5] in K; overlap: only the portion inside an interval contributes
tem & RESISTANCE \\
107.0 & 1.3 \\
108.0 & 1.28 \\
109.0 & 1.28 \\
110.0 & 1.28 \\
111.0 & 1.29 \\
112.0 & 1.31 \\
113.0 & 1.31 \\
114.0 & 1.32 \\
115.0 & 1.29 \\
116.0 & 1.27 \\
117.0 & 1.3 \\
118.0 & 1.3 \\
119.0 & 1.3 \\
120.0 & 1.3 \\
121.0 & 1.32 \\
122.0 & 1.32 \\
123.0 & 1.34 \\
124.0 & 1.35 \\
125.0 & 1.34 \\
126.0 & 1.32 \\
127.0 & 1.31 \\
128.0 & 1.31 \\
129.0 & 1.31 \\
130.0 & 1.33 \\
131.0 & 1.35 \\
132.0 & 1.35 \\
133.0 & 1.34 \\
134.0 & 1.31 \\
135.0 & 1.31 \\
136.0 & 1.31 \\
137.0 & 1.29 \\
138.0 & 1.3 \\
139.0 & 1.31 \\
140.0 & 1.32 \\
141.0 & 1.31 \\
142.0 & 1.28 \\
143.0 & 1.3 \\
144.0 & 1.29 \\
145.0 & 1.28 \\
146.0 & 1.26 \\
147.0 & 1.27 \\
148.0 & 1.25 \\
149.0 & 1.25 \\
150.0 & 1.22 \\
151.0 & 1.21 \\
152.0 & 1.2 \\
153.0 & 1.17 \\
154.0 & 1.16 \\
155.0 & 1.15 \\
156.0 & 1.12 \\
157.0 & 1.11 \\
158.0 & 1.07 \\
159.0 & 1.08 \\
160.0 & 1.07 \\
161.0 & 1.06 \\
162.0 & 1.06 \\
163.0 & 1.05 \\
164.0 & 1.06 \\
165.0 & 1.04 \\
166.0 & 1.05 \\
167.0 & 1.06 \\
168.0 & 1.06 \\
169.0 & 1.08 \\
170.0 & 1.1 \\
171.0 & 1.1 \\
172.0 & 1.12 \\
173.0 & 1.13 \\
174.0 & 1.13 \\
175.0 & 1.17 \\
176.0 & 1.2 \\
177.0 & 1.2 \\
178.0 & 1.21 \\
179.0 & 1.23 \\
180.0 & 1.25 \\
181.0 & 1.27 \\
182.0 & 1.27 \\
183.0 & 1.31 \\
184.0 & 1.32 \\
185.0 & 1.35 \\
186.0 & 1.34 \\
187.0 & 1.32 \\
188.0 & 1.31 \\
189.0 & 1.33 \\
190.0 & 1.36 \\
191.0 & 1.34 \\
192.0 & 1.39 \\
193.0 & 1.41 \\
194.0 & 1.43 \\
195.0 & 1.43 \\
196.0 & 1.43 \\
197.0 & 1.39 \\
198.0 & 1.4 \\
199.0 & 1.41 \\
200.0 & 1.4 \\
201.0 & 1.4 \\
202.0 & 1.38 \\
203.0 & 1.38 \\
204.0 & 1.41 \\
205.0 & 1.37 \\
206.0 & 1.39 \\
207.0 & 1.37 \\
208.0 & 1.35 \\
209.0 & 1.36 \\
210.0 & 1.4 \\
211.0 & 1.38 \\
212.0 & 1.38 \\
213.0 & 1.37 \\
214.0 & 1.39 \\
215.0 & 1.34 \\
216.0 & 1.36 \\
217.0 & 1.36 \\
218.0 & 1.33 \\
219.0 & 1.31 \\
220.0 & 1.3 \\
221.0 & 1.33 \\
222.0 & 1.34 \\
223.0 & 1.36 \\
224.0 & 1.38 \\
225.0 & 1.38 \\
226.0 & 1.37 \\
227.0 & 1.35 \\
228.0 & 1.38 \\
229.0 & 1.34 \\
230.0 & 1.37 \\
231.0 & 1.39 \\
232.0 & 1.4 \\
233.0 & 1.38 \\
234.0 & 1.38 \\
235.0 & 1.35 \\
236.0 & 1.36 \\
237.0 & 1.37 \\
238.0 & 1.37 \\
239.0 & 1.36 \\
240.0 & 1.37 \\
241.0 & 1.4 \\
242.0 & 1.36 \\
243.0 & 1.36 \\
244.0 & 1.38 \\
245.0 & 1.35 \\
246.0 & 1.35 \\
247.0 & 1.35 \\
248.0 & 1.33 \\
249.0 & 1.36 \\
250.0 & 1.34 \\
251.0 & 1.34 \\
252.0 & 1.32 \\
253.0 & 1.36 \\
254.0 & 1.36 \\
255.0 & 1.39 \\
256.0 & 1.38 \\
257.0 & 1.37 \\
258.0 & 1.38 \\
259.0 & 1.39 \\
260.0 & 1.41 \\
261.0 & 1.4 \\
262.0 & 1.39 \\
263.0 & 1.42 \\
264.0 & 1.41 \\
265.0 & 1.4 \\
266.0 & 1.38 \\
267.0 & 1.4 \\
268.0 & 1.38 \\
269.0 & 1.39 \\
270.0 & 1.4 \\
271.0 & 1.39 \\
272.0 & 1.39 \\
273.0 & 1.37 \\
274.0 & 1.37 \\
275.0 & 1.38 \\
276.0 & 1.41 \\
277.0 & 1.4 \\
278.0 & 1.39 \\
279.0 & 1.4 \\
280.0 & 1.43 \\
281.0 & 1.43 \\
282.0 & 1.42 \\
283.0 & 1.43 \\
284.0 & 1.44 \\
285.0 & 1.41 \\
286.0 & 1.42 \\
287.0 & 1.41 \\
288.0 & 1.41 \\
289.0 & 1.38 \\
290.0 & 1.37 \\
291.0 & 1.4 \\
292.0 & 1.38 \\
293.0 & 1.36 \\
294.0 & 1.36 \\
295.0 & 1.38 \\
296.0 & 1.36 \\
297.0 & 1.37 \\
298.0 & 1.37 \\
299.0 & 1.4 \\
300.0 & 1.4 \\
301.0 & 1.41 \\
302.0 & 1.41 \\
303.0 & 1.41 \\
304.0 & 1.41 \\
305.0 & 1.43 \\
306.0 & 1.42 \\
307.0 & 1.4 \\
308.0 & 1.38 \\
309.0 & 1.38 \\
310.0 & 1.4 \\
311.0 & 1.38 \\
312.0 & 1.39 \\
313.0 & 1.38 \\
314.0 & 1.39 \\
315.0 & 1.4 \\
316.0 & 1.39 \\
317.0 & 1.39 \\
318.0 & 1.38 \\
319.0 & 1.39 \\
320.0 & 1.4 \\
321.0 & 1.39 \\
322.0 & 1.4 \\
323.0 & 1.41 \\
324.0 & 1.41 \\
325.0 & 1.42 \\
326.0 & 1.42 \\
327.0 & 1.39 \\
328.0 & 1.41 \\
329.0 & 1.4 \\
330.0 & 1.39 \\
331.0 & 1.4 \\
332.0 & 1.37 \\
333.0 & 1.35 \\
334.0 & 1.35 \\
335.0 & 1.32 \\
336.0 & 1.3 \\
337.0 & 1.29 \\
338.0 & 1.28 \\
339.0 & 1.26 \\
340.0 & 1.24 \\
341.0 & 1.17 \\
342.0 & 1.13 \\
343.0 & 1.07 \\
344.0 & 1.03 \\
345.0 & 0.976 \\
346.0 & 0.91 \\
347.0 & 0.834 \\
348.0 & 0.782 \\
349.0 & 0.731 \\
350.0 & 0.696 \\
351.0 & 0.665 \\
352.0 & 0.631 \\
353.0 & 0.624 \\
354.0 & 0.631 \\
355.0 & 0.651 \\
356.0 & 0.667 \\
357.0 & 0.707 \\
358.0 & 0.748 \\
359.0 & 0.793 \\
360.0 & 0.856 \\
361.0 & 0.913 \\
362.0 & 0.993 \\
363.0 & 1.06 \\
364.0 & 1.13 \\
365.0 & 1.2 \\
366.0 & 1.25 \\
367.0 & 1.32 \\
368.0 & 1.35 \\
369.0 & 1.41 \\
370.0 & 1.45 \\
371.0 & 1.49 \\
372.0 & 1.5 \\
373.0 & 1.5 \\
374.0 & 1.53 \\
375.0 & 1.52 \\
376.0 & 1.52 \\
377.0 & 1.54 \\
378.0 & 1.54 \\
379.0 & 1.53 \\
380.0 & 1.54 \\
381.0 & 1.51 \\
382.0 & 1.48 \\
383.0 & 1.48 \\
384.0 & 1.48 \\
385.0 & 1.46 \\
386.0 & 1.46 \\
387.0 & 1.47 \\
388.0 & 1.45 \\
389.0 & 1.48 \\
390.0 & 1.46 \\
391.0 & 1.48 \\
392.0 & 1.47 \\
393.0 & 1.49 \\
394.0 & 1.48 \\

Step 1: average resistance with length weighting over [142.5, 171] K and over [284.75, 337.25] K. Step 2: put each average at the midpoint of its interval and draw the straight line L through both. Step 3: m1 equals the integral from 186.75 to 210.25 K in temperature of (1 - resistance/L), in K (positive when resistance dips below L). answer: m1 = -3.3 K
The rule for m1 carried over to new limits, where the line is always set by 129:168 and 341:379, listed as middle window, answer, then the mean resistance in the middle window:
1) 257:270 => -3.00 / 1.4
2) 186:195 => -1.39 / 1.36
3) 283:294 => -2.76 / 1.4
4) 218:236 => -3.13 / 1.36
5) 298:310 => -3.20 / 1.4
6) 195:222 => -4.70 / 1.37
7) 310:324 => -3.74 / 1.39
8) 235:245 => -1.91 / 1.37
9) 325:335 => -2.70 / 1.39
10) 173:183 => -0.22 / 1.21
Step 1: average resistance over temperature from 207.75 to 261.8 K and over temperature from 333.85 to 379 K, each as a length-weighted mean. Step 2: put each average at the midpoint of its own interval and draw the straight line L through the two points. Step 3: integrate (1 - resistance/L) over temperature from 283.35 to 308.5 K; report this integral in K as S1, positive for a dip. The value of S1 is -3.3 K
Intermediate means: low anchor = 1.36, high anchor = 1.1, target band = 1.4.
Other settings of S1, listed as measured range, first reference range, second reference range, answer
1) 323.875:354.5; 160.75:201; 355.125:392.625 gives 4.2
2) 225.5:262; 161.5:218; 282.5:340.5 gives -1.1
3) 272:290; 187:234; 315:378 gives -1.8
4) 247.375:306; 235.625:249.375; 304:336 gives -0.7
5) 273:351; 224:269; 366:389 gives 5.4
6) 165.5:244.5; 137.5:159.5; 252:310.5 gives -1.6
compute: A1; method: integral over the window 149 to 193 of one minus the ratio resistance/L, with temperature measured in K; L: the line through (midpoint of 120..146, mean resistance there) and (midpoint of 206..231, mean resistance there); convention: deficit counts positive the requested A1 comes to 4.9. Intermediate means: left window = 1.31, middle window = 1.19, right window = 1.36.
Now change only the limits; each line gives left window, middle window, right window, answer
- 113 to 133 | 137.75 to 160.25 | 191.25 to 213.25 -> 2.09 K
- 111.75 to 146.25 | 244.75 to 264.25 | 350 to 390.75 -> -1.64 K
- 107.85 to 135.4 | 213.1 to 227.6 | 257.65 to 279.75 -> 0.17 K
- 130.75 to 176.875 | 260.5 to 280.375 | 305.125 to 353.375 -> -2.81 K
